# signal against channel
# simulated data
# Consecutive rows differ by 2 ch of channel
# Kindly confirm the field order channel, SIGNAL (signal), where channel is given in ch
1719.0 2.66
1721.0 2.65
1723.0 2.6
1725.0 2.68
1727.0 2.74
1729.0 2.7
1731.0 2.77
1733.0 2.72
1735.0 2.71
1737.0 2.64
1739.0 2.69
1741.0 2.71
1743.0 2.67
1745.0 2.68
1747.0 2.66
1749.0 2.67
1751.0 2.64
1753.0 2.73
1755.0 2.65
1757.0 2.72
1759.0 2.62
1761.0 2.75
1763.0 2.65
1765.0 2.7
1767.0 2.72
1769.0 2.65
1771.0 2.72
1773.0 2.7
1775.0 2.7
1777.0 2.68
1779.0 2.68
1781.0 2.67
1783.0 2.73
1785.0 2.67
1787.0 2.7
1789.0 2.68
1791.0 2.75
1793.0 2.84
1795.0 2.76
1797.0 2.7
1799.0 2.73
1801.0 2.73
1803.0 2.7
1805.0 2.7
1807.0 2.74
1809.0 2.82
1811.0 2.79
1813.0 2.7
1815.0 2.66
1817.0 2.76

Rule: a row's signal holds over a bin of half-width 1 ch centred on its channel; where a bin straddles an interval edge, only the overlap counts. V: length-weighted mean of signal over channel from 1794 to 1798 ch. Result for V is 2.73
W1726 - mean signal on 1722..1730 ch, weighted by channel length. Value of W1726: 2.68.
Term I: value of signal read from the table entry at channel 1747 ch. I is 2.66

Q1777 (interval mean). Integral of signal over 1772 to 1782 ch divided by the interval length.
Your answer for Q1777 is 2.69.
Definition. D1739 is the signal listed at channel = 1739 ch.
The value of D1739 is 2.69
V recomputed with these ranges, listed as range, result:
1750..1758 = 2.69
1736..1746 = 2.68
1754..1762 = 2.69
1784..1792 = 2.7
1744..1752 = 2.66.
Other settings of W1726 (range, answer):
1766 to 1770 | 2.69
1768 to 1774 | 2.69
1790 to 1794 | 2.79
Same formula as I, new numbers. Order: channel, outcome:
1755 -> 2.65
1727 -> 2.74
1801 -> 2.73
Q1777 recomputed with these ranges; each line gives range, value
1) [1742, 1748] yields 2.67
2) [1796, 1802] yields 2.72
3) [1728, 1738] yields 2.71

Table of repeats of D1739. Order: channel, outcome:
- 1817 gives 2.76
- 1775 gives 2.7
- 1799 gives 2.73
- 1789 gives 2.68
